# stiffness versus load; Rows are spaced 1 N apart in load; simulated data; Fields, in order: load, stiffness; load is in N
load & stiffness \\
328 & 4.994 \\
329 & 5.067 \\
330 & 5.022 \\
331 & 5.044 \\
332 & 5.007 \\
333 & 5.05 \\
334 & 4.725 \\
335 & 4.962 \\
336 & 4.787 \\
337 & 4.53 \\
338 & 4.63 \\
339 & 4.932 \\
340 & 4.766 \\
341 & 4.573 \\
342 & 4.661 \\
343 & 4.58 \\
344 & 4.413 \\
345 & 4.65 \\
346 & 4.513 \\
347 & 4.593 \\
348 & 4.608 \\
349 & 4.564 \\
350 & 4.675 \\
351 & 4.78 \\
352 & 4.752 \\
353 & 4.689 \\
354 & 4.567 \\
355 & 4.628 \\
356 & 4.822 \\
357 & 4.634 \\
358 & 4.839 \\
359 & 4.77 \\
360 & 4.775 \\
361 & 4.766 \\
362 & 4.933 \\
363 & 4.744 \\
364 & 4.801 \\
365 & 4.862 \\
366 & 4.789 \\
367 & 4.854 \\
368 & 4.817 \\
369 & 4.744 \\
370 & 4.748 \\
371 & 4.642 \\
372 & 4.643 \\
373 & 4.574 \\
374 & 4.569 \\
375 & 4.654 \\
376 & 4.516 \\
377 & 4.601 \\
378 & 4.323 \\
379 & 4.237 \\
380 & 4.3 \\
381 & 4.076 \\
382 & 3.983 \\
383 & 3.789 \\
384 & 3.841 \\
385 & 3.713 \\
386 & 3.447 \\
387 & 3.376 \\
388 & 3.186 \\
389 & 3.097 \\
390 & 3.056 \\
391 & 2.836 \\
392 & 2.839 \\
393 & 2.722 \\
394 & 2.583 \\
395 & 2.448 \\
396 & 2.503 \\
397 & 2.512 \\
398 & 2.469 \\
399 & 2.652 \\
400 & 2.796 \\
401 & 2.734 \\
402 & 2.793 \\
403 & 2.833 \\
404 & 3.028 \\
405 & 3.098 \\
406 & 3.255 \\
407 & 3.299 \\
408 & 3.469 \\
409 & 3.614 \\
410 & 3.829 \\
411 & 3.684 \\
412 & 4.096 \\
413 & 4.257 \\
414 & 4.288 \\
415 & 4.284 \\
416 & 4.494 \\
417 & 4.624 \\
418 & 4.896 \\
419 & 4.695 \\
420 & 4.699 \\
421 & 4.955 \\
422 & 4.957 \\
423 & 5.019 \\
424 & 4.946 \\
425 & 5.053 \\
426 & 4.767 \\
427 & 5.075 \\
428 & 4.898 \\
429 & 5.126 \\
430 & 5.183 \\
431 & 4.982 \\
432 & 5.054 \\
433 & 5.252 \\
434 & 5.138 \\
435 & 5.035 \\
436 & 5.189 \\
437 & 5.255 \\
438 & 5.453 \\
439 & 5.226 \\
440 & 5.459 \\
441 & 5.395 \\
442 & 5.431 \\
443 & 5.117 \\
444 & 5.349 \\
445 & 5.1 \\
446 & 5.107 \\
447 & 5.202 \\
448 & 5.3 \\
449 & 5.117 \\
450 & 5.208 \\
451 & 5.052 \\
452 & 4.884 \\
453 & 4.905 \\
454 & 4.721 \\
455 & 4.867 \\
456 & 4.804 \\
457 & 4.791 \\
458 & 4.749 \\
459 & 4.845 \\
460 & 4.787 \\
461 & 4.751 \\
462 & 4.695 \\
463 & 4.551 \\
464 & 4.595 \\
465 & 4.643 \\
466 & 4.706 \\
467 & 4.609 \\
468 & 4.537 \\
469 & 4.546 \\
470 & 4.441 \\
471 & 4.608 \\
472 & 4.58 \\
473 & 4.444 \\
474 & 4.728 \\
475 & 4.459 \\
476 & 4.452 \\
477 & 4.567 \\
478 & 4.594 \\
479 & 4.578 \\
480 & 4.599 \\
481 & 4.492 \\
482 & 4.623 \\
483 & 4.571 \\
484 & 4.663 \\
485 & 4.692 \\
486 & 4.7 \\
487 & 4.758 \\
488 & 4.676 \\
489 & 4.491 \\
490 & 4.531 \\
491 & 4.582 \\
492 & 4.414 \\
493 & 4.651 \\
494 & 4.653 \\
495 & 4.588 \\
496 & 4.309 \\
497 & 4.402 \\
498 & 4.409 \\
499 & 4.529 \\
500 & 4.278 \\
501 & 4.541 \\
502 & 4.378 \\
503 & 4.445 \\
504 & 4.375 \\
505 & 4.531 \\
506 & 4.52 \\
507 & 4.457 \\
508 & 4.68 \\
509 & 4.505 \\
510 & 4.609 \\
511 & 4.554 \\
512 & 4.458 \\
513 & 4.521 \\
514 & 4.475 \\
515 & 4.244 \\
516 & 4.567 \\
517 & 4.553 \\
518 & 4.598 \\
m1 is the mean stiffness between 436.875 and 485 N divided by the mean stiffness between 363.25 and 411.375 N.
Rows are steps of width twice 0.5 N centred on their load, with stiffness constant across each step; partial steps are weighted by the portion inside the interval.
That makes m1 1.31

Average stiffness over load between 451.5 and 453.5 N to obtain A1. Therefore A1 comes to 4.89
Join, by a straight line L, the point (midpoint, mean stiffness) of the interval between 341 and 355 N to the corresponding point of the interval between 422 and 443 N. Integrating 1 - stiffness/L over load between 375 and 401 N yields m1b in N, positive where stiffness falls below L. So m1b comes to 8.0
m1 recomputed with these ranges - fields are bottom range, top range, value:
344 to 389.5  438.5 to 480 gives 1.09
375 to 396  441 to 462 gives 1.41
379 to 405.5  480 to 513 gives 1.45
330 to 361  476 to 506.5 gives 0.96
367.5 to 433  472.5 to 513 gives 1.14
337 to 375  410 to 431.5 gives 1.00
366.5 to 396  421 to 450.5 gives 1.33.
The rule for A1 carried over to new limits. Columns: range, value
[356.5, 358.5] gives 4.74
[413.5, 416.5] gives 4.36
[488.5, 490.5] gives 4.51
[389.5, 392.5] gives 2.91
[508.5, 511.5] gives 4.56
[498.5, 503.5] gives 4.43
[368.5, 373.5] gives 4.67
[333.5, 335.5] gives 4.84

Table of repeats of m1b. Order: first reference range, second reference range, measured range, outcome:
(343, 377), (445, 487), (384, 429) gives 9.7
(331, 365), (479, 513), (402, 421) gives 3.0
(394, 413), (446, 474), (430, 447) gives -4.5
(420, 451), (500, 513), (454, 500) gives 1.5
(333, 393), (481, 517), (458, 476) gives -0.5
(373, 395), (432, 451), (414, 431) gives -0.4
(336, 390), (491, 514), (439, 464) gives -2.9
